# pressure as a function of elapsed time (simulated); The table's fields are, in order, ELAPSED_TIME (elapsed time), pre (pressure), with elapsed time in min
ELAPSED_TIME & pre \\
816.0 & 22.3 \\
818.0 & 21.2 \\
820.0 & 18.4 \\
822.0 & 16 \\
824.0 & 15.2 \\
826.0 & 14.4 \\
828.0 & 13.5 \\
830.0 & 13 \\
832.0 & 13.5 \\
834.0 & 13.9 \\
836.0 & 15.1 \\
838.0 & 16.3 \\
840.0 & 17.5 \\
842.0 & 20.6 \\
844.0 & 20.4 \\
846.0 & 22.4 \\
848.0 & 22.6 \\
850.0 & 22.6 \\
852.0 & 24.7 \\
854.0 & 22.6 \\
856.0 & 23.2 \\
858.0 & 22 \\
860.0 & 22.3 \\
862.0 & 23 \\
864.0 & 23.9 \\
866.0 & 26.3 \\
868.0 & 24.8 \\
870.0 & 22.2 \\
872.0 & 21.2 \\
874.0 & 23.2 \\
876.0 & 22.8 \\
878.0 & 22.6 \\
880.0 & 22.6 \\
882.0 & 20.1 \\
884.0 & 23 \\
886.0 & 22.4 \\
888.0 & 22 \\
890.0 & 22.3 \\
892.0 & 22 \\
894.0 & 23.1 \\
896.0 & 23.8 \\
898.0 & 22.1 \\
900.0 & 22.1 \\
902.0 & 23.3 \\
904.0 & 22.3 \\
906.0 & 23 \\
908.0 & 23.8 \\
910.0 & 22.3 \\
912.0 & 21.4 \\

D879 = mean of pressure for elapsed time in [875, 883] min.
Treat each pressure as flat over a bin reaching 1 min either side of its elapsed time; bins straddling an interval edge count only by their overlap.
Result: 22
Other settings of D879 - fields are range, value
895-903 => 22.8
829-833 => 13.2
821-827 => 15.2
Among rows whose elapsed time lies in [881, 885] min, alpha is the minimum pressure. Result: 20.1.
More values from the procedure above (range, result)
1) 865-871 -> 22.2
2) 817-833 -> 13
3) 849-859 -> 22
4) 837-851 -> 16.3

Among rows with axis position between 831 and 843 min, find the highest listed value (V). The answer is 20.6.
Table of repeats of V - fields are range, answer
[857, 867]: 26.3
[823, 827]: 15.2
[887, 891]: 22.3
